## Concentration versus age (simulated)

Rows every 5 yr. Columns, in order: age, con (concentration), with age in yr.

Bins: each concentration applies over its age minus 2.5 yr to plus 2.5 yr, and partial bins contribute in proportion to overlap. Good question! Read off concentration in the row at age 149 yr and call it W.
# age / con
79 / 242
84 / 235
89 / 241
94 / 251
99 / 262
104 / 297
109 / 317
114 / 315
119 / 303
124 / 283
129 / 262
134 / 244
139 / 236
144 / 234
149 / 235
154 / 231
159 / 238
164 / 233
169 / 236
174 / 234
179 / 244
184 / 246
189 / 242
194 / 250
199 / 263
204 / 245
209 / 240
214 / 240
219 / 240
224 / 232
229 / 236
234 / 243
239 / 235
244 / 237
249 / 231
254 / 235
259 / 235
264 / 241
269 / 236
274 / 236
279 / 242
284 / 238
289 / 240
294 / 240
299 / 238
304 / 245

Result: 235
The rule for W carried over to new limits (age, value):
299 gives 238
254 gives 235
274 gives 236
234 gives 243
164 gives 233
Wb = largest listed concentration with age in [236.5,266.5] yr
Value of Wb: 241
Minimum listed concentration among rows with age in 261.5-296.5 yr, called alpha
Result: 236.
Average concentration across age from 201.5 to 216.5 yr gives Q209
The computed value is 242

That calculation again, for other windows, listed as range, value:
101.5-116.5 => 310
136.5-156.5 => 234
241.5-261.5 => 234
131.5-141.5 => 240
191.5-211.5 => 250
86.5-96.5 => 246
